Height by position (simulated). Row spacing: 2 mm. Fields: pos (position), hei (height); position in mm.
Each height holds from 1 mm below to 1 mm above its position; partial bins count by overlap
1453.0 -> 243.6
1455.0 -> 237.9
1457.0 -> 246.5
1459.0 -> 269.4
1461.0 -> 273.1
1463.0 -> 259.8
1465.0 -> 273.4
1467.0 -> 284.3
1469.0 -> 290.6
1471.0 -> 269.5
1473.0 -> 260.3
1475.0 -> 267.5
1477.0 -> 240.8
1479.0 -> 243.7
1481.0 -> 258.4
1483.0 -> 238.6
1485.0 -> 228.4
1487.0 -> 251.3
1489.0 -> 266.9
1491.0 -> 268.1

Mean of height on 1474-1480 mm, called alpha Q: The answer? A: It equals 251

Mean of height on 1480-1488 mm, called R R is 244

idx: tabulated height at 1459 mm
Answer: 269.4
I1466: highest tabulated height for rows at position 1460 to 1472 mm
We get 290.6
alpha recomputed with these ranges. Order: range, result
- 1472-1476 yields 264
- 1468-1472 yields 280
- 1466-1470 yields 287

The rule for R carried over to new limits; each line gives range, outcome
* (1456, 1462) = 263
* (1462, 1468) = 272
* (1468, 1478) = 266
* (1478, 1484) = 247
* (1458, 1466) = 269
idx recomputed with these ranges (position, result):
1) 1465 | 273.4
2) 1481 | 258.4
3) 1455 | 237.9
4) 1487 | 251.3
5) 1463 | 259.8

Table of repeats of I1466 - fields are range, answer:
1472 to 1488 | 267.5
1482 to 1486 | 238.6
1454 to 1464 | 273.1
